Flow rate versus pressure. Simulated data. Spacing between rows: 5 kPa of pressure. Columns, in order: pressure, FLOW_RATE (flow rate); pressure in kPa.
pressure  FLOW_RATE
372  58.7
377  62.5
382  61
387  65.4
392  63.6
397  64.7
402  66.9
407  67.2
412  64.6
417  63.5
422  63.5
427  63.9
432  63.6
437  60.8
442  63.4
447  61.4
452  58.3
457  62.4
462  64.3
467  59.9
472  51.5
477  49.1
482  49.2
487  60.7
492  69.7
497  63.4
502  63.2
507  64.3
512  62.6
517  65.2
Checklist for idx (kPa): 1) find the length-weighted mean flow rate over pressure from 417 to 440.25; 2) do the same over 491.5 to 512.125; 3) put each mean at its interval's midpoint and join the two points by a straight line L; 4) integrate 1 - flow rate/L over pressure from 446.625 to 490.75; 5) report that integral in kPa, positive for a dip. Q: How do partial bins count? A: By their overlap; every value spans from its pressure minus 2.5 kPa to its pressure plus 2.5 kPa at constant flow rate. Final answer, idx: 4.3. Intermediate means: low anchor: 63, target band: 57.6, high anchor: 64.4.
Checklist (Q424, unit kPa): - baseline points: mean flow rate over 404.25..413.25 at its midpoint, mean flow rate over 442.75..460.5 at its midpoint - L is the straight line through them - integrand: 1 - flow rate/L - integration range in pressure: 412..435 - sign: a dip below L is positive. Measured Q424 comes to 0.3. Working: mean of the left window 66.1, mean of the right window 61.2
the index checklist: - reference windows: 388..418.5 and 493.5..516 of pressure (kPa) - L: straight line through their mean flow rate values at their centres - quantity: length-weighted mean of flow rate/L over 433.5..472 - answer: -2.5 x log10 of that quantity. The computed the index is 0.062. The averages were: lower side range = 65.2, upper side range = 63.8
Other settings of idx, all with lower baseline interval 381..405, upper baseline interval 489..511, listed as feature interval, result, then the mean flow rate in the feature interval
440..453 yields 0.7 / 61.3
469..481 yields 2.6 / 50.6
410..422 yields 0.1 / 63.9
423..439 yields 0.4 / 62.9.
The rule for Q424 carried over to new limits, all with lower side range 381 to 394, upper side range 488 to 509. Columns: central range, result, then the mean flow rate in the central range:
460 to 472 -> 0.9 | 59.8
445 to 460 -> 0.8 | 60.8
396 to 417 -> -0.6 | 65.7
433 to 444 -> 0.3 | 62.2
